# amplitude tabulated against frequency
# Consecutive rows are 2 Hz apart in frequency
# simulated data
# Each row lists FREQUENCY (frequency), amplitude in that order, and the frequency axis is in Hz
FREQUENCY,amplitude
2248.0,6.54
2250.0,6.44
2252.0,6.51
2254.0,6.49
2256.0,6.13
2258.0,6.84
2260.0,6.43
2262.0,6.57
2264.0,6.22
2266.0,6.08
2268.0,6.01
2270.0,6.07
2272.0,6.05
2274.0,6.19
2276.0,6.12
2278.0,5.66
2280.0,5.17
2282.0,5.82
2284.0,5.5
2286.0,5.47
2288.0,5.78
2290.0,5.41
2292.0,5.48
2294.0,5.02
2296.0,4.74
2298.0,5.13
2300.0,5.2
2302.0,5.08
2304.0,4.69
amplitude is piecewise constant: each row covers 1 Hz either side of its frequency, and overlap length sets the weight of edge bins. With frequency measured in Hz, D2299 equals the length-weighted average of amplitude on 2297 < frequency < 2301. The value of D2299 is 5.17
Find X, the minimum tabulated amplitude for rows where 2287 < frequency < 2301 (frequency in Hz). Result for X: 4.74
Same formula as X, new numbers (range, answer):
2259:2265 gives 6.22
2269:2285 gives 5.17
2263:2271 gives 6.01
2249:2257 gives 6.13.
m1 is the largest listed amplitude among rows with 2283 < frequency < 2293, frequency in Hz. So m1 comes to 5.78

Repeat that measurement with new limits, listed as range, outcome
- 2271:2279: 6.19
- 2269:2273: 6.07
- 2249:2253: 6.51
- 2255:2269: 6.84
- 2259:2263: 6.57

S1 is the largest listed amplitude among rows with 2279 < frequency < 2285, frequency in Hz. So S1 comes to 5.82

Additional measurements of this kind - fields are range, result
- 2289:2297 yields 5.48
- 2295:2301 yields 5.2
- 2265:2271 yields 6.08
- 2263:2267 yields 6.22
